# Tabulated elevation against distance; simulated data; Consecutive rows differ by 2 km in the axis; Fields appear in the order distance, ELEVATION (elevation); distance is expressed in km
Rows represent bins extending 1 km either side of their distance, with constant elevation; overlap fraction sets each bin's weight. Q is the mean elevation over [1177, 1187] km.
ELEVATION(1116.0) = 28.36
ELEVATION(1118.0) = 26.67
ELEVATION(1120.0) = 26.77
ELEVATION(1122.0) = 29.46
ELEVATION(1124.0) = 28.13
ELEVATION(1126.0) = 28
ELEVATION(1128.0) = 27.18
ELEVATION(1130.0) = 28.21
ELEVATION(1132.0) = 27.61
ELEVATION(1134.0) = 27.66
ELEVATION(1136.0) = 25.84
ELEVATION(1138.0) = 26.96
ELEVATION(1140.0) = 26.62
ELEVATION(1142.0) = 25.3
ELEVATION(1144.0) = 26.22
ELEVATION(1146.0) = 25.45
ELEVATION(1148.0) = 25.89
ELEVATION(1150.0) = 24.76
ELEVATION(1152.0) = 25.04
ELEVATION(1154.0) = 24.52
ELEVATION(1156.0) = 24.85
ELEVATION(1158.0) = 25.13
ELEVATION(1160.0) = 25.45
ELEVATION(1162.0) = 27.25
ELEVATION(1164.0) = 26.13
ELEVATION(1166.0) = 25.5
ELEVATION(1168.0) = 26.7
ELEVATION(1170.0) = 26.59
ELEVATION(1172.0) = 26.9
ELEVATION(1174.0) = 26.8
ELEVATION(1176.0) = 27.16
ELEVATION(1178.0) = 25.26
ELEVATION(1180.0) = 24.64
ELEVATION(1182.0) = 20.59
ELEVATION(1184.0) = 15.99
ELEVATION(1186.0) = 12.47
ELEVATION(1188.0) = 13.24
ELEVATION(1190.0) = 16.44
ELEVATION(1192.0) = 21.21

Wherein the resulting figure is 19.8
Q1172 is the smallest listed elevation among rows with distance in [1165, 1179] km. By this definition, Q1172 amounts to 25.26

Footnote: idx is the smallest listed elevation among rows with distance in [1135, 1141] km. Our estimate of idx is 25.84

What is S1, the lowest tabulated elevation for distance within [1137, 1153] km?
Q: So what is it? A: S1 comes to 24.76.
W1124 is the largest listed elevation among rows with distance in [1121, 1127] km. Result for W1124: 29.46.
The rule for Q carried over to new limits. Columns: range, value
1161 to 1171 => 26.4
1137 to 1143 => 26.3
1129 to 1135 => 27.8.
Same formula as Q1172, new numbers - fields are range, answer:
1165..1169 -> 25.5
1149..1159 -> 24.52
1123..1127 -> 28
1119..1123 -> 26.77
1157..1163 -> 25.13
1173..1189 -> 12.47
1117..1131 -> 26.67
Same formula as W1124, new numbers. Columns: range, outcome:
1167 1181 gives 27.16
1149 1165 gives 27.25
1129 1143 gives 28.21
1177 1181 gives 25.26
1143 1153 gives 26.22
